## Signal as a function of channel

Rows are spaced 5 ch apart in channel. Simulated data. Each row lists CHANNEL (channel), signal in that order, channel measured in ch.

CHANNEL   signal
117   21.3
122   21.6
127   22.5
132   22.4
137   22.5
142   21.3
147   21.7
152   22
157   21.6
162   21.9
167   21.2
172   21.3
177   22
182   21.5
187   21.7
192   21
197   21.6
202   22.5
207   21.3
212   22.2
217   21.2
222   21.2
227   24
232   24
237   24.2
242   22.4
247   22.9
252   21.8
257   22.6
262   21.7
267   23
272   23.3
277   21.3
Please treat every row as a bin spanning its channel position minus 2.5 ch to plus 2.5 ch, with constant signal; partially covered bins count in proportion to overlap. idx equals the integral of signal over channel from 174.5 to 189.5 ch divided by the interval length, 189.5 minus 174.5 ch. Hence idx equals 21.7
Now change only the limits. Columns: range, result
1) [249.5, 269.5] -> 22.3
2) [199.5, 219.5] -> 21.8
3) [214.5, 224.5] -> 21.2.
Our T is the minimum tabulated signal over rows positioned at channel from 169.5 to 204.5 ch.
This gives 21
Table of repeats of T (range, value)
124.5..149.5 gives 21.3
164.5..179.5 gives 21.2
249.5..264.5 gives 21.7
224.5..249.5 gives 22.4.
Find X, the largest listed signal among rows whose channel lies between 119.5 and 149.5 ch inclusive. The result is 22.5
